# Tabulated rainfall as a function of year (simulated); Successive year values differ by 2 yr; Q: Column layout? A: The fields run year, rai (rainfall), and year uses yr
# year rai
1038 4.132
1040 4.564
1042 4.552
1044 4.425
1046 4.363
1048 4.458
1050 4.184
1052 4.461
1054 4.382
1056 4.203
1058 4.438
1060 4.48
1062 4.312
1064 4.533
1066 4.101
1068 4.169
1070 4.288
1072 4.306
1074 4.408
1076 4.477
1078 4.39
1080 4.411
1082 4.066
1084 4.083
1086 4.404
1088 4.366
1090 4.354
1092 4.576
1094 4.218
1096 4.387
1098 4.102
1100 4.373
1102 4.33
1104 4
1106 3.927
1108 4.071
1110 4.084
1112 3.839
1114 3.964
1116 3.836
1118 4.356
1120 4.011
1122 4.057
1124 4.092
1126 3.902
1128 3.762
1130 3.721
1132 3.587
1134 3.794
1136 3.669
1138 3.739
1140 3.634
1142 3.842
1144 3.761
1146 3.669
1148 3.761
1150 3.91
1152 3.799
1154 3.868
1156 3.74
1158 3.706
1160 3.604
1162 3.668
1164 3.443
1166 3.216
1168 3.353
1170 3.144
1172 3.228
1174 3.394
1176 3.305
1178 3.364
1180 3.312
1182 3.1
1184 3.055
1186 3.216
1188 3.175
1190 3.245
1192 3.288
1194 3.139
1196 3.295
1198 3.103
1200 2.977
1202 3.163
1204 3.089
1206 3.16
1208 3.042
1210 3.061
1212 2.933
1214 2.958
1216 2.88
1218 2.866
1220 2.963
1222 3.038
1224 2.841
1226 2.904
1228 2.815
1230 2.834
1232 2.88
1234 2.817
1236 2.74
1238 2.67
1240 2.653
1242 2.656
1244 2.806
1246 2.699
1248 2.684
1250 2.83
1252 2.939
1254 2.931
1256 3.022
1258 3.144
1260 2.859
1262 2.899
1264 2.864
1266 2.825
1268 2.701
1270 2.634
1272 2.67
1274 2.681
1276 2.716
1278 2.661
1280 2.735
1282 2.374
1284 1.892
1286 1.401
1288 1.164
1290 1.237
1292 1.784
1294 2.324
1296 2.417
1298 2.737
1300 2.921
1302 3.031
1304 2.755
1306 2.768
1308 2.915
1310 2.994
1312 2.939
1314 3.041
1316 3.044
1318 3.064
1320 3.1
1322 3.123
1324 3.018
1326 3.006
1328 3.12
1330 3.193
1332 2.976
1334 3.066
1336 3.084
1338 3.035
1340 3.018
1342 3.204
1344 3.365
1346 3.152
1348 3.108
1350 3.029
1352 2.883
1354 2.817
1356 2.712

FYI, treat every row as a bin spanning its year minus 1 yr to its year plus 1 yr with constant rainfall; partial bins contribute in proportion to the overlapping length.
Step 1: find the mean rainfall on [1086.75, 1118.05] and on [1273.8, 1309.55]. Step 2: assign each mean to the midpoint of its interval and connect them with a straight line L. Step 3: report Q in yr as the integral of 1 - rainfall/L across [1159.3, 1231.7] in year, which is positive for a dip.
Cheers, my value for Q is 3.1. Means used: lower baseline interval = 4.17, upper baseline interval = 2.36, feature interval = 3.14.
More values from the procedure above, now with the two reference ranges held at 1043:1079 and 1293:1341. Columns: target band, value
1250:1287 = 6.3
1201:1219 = 2.6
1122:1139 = 0.7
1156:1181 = 2.4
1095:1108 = -0.1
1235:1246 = 2.2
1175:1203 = 3.5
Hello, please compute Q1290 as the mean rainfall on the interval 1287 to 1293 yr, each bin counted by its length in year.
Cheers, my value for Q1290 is 1.39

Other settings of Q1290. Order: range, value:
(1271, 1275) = 2.68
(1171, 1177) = 3.31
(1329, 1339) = 3.07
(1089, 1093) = 4.46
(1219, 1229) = 2.91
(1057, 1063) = 4.41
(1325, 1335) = 3.07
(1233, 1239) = 2.74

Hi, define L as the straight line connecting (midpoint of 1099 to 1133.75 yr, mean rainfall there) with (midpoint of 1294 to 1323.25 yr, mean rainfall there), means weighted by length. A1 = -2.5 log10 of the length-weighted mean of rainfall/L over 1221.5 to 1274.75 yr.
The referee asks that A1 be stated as 0.15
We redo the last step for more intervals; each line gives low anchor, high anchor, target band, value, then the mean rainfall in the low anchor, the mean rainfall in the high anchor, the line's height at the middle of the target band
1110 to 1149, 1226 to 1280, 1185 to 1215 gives 0.04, 3.85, 2.79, 3.25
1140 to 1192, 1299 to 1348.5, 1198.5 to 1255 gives 0.15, 3.47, 3.04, 3.31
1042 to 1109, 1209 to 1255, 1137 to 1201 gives 0.00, 4.31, 2.84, 3.43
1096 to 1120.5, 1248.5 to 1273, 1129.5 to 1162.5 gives 0.01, 4.09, 2.86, 3.78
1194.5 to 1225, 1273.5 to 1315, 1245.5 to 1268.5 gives -0.07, 3.03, 2.45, 2.7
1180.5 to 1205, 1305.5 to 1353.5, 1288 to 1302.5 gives 0.34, 3.16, 3.05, 3.08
